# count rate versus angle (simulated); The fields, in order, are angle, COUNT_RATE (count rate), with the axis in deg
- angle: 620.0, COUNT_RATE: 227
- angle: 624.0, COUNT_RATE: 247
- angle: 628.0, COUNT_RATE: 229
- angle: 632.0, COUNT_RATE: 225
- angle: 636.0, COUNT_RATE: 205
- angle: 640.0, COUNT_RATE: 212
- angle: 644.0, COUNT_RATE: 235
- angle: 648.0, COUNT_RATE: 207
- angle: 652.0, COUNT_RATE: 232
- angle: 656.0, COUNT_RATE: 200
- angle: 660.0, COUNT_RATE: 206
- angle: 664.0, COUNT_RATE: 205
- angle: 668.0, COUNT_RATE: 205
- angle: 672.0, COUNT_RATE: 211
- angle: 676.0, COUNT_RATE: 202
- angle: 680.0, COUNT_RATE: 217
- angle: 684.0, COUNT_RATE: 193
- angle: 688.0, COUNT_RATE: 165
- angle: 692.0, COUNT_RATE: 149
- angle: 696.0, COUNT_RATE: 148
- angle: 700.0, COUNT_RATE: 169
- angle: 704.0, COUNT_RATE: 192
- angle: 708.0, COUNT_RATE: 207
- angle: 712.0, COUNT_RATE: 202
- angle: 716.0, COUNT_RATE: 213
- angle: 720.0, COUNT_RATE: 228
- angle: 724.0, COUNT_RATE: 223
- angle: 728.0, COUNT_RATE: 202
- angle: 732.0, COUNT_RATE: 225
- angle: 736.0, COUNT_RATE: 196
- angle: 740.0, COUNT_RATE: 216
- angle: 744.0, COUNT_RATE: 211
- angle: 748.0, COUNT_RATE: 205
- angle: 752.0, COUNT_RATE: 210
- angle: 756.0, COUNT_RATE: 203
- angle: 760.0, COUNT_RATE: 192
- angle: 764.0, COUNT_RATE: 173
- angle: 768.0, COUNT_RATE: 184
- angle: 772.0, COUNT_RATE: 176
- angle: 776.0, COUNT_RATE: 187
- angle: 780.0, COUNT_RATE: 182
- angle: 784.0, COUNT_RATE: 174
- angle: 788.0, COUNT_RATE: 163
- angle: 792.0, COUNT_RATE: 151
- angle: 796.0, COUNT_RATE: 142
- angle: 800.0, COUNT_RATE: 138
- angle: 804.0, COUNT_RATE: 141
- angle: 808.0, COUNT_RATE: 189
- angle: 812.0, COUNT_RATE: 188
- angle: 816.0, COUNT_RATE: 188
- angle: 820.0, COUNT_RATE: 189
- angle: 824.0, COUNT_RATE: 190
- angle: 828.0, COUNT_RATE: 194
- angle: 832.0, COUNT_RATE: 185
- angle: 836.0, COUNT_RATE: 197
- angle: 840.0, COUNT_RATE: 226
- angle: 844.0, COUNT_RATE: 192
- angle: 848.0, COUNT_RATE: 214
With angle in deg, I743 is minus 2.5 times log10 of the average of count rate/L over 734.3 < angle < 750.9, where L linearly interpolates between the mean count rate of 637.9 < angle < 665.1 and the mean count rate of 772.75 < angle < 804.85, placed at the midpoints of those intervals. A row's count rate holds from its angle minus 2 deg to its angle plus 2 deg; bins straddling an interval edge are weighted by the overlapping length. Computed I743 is -0.16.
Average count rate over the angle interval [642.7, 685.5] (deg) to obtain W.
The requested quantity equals 210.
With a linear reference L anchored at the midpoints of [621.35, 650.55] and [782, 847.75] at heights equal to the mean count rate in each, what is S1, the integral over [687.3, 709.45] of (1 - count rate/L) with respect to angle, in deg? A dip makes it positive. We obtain 3.9 deg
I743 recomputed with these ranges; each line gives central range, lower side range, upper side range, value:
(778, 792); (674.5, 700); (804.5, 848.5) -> 0.11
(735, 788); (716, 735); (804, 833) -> 0.07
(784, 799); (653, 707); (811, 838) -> 0.23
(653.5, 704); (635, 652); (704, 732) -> 0.14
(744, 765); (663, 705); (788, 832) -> -0.12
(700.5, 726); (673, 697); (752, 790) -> -0.15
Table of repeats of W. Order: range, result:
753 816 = 173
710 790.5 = 198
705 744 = 212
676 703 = 176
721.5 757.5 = 210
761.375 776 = 180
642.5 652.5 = 223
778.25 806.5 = 156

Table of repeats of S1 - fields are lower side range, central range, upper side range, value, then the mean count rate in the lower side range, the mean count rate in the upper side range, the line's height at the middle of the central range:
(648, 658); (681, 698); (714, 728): 3.90 deg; 214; 219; 217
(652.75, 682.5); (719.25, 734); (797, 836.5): -1.72 deg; 207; 178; 196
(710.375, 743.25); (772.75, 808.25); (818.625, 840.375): 6.99 deg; 213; 195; 202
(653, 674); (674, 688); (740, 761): 0.55 deg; 207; 206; 207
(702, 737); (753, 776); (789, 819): -0.18 deg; 210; 163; 185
